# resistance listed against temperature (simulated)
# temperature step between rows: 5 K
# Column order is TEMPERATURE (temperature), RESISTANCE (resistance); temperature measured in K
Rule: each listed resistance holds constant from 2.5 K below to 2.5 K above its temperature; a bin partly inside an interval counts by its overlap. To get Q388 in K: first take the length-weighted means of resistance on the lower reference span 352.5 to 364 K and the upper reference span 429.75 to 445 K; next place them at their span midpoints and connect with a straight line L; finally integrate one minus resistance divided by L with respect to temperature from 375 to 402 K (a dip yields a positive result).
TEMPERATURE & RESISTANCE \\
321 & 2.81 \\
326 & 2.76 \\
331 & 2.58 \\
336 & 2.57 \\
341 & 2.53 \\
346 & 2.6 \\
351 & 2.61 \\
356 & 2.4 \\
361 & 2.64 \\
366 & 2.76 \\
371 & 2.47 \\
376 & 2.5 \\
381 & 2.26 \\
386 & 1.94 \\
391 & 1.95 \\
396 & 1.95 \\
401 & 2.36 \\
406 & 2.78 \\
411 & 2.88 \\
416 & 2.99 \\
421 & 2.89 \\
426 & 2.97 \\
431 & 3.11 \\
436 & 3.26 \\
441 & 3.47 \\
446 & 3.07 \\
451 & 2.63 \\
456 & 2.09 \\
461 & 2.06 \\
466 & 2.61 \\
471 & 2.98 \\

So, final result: 6.6 K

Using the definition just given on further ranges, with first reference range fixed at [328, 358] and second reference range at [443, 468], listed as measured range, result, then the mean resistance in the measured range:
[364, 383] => 0.3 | 2.5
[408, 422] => -2.2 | 2.92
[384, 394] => 2.3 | 1.95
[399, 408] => -0.1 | 2.57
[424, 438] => -3.3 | 3.11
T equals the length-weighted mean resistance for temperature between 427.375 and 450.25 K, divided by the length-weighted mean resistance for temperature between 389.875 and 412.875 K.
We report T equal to 1.32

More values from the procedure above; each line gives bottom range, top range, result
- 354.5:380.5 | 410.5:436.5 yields 1.19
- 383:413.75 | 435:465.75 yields 1.18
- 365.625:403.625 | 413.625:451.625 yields 1.37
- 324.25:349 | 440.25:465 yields 1.00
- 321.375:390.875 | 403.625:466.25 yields 1.14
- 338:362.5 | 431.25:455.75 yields 1.18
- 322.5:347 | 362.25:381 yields 0.97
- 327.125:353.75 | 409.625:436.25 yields 1.16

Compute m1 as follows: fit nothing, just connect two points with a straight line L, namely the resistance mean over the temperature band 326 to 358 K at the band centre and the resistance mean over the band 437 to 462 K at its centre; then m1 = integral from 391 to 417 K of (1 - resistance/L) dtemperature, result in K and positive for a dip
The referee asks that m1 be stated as 1.6 K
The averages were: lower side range 2.57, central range 2.51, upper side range 2.74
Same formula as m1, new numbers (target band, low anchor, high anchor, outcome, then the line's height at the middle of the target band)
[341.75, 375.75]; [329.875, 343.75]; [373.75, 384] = -1.7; 2.45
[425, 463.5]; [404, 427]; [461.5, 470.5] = -1.5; 2.71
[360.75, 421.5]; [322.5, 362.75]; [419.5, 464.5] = 5.4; 2.71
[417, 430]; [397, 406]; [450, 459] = -3.3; 2.36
